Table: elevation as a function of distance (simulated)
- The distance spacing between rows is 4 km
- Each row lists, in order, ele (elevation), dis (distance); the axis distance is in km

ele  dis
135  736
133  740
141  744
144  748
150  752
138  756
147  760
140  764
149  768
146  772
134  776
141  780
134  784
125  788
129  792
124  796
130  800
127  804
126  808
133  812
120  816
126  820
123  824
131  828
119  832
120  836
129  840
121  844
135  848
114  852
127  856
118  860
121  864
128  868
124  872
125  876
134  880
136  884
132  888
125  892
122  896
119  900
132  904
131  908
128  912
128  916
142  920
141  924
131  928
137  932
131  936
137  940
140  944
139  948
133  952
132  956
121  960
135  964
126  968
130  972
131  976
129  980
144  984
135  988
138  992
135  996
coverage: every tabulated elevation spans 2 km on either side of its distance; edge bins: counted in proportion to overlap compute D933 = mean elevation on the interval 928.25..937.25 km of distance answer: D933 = 134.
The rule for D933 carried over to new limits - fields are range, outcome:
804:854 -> 125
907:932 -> 134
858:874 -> 123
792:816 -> 127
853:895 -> 127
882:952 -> 132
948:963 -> 130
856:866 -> 121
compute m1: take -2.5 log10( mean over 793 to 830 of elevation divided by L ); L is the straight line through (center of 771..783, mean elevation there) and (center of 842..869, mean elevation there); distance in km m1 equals 0.05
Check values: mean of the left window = 139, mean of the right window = 123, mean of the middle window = 127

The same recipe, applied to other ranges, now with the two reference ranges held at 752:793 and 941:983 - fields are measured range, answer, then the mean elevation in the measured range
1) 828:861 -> 0.108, 124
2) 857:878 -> 0.102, 123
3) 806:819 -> 0.093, 126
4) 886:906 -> 0.071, 126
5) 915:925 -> -0.031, 138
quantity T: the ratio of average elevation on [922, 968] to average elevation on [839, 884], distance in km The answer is 1.07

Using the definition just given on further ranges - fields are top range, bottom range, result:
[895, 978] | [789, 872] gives 1.05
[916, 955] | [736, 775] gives 0.96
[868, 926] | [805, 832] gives 1.03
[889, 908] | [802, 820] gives 0.99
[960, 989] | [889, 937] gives 1.01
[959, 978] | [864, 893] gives 1.00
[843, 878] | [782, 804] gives 0.96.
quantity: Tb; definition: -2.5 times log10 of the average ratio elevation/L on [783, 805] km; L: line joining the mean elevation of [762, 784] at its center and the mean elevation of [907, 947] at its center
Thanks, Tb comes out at 0.10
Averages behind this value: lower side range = 141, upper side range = 135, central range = 128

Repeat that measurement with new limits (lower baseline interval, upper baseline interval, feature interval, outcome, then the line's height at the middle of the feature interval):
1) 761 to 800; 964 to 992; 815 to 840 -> 0.10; 135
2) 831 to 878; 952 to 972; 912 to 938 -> -0.06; 127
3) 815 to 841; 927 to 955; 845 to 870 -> 0.03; 127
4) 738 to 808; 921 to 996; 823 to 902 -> 0.09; 135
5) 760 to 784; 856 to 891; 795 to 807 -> 0.09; 138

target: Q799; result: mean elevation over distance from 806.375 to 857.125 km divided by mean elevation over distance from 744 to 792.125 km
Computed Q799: 0.89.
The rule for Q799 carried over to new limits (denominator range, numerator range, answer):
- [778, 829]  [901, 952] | 1.05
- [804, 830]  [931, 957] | 1.07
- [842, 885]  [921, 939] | 1.08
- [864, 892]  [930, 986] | 1.03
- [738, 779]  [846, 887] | 0.89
